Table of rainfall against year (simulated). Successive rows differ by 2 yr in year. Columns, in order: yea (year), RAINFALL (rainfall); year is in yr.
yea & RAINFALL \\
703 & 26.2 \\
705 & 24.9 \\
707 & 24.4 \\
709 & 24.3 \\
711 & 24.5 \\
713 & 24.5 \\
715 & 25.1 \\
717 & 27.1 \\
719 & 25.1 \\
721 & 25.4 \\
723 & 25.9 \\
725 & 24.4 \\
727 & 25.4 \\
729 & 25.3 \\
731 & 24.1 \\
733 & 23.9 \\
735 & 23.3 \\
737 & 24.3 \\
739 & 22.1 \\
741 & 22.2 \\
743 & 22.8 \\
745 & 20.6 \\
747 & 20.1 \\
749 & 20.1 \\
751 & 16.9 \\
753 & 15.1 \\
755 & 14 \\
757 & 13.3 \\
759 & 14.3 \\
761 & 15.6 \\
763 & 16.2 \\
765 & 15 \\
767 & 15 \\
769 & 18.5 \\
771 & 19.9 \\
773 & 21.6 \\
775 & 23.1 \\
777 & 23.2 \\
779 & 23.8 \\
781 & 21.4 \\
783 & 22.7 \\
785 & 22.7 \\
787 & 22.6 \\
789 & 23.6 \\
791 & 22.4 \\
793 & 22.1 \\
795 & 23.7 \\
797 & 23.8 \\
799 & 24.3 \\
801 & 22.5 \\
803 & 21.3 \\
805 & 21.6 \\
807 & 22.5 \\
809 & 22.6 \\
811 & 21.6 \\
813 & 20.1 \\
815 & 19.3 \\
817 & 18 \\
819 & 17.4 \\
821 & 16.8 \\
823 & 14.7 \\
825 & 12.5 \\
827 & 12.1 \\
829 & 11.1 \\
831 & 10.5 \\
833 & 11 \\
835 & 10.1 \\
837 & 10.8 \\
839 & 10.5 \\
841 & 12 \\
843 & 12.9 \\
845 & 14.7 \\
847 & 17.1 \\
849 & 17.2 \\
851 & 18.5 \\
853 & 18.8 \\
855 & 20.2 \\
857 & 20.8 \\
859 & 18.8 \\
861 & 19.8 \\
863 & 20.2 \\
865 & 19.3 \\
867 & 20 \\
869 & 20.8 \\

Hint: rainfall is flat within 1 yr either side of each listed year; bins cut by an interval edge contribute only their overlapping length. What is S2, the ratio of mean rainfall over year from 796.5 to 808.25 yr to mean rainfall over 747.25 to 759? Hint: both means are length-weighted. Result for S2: 1.41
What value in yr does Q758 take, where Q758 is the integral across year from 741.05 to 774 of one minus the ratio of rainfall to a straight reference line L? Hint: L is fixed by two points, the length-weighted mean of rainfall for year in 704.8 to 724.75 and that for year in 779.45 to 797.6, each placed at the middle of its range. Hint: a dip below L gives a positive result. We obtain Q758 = 8.6 yr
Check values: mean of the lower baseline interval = 25.1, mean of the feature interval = 17.6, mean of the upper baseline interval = 22.8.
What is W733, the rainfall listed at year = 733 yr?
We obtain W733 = 23.9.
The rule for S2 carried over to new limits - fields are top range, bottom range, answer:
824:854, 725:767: 0.68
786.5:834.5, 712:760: 0.87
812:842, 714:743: 0.56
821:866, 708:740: 0.62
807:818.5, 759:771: 1.26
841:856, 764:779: 0.85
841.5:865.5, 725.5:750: 0.79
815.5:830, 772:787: 0.65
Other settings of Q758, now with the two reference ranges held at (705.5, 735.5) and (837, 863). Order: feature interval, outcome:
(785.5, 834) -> 0.6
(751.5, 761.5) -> 3.6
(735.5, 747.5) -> 0.7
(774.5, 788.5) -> -1.2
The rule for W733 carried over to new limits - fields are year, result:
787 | 22.6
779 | 23.8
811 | 21.6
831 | 10.5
